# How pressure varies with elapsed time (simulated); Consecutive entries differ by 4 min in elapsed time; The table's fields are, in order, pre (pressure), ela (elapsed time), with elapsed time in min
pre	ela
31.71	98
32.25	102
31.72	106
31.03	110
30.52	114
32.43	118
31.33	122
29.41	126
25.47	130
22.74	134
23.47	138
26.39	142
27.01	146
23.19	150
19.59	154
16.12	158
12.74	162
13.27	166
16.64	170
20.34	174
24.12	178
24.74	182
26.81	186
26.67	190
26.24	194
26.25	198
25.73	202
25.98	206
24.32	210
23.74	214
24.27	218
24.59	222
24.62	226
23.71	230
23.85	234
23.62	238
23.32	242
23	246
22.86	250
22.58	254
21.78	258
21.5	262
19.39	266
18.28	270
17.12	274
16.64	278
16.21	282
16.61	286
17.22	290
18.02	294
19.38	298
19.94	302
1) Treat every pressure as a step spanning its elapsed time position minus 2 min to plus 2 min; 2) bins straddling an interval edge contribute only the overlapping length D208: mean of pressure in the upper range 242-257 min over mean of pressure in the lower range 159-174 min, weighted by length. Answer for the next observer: 1.50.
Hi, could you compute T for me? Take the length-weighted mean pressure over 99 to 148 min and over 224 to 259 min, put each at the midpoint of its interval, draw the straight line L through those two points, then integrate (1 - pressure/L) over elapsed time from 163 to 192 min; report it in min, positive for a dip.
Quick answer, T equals 5.2 min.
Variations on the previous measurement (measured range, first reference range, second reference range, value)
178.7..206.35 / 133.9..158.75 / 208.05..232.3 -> -2.6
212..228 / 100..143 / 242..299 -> -1.2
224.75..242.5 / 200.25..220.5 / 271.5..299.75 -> -1.1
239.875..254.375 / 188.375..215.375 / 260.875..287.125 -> -1.6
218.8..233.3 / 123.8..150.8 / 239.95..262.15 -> -0.6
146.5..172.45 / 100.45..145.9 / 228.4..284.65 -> 8.8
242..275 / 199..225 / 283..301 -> -0.4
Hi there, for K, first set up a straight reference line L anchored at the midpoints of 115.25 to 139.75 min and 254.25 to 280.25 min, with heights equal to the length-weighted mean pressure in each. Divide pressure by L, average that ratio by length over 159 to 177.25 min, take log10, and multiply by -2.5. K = 0.47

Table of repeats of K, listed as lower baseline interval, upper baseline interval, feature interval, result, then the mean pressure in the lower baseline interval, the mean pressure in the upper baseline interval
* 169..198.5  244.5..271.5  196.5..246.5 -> -0.08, 24.1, 21.4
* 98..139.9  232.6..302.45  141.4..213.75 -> 0.13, 29.2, 20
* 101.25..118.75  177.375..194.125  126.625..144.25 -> 0.19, 31.5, 25.8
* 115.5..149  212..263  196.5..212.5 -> -0.04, 27.2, 23.4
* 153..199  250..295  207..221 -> -0.20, 21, 18.9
